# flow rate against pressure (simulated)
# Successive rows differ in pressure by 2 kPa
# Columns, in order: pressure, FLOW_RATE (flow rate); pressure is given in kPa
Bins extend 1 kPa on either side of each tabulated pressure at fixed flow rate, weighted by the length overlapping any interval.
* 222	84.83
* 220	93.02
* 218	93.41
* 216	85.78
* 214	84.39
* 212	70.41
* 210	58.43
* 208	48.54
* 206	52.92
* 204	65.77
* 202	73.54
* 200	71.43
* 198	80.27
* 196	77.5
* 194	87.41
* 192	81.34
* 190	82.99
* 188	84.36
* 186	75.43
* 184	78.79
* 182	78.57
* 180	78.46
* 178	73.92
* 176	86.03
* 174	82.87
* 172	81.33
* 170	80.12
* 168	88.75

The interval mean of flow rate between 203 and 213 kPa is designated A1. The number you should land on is 59.2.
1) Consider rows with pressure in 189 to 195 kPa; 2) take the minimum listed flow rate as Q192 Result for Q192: 81.34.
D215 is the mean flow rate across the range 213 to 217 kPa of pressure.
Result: 85.1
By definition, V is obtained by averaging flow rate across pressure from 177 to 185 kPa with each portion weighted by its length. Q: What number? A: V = 77.4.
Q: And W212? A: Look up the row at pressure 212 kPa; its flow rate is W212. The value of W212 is 70.41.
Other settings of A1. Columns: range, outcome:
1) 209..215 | 71.1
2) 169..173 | 80.7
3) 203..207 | 59.3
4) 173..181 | 80.3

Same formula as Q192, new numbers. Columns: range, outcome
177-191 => 73.92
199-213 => 48.54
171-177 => 81.33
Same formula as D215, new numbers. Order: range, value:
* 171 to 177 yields 83.4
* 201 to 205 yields 69.7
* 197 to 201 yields 75.8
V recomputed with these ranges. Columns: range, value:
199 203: 72.5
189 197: 82.3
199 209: 62.4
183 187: 77.1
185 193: 81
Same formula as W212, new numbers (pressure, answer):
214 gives 84.39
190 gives 82.99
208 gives 48.54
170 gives 80.12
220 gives 93.02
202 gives 73.54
